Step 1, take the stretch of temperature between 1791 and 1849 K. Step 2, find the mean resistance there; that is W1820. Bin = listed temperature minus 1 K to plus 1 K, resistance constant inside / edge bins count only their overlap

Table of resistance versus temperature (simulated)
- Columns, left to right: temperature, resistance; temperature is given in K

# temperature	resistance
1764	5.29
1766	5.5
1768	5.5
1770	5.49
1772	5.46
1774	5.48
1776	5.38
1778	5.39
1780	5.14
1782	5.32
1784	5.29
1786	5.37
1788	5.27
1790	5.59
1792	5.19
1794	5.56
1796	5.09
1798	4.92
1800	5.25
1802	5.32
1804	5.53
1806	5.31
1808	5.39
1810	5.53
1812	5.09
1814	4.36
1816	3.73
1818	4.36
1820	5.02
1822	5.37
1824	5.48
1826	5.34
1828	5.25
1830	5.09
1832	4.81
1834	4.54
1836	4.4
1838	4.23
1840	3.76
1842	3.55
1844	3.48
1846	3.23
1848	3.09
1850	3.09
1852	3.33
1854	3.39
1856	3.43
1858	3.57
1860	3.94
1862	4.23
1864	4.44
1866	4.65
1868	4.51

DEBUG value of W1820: 4.73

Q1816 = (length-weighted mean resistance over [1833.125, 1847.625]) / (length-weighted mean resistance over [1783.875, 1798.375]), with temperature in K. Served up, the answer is 0.7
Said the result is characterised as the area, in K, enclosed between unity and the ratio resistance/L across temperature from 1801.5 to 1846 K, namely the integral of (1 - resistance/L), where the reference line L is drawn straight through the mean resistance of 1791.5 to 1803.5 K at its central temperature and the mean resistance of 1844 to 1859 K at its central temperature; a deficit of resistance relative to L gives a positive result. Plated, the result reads -4.4 K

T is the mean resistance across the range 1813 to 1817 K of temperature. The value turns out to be 4.04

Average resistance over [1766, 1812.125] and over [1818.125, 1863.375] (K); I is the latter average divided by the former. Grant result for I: 0.8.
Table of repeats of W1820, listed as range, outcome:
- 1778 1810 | 5.31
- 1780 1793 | 5.32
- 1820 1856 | 4.2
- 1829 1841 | 4.47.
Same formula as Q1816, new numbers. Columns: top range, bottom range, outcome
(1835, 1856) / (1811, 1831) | 0.72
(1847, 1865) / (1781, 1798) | 0.68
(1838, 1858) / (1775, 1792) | 0.64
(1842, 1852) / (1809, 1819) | 0.71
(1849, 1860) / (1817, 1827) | 0.67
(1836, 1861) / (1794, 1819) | 0.71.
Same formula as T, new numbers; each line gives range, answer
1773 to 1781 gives 5.35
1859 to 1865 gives 4.2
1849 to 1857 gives 3.31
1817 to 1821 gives 4.69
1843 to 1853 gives 3.24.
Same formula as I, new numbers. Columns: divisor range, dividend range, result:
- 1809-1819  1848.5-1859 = 0.73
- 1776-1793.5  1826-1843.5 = 0.84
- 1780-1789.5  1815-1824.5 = 0.90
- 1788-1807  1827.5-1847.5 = 0.79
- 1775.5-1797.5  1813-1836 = 0.91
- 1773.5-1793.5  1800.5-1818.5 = 0.93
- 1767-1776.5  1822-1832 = 0.96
